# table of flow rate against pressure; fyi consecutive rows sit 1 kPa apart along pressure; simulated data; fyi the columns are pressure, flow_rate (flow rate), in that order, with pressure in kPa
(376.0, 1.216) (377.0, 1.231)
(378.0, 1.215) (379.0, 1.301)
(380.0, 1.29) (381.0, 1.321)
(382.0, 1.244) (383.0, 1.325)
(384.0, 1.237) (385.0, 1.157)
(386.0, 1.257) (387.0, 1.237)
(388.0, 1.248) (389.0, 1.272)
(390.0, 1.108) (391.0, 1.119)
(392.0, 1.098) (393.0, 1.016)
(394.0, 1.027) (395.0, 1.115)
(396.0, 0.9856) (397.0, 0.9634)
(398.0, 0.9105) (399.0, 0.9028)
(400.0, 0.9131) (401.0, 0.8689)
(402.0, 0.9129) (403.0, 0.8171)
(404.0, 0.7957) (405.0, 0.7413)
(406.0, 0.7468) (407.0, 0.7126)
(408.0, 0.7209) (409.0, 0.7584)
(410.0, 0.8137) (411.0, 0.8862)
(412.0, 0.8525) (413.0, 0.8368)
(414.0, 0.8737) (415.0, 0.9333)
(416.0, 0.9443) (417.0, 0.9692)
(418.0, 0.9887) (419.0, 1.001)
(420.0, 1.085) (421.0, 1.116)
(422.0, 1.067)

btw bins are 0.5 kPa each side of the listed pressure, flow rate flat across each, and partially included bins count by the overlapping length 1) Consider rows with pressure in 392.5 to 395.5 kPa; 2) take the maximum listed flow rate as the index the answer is 1.115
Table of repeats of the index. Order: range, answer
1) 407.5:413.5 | 0.8862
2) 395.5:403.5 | 0.9856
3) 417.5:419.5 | 1.001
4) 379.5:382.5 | 1.321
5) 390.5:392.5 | 1.119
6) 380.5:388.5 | 1.325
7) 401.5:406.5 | 0.9129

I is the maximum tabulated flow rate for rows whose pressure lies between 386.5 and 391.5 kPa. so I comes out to 1.272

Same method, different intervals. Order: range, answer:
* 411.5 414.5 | 0.8737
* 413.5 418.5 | 0.9887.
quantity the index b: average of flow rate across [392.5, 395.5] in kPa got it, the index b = 1.05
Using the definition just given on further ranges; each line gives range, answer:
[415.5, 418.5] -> 0.967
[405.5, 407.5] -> 0.73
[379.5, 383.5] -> 1.29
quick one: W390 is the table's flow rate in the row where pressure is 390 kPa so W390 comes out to 1.108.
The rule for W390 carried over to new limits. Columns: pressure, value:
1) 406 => 0.7468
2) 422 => 1.067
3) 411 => 0.8862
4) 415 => 0.9333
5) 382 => 1.244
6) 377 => 1.231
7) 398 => 0.9105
